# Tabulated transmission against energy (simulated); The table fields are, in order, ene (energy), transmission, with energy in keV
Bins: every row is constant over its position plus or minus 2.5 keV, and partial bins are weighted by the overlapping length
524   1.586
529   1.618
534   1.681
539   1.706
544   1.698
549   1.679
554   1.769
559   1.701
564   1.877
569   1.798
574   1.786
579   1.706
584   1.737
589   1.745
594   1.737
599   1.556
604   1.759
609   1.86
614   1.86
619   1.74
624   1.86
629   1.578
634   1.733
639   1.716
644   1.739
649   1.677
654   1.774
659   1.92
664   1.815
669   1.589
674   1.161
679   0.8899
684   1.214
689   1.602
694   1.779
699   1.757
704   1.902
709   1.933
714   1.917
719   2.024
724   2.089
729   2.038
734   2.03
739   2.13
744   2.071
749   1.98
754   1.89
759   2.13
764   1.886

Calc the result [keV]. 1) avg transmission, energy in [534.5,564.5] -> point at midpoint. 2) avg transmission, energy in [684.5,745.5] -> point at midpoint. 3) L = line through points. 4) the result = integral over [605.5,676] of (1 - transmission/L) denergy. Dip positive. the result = 4.1 keV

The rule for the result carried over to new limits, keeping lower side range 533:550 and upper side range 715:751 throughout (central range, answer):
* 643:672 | 2.50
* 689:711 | 1.92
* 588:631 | 1.72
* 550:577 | -0.70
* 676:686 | 4.62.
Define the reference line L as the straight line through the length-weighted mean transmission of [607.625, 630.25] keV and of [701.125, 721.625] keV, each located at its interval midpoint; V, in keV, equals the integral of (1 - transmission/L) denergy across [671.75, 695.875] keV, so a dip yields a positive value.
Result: 7.4 keV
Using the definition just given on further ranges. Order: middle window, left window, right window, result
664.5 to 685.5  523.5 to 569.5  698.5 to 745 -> 7.1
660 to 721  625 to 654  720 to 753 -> 8.2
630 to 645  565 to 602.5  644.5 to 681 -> -0.9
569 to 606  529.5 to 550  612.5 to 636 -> 0.0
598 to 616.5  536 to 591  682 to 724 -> -0.2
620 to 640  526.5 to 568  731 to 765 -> 1.3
